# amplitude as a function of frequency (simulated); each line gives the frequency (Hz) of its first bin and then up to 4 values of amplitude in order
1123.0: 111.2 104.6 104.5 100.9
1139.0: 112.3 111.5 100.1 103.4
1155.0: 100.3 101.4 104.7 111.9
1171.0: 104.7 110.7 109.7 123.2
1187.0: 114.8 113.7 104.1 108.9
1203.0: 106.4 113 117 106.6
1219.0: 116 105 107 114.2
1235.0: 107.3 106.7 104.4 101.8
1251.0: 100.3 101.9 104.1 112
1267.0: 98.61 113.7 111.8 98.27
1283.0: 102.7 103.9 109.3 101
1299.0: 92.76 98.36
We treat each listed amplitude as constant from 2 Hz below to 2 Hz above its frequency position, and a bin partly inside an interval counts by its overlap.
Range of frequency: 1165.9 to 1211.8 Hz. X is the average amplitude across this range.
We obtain 111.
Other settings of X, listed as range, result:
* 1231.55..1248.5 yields 106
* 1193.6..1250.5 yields 108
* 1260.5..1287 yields 106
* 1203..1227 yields 111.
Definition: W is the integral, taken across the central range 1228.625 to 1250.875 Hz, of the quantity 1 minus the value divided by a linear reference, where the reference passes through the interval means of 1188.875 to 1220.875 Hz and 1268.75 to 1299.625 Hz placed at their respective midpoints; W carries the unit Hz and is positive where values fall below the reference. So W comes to 0.4 Hz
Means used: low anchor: 111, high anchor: 105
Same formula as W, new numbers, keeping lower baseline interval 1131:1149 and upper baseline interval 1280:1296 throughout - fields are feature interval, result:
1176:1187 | -1.1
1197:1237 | -2.0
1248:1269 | 0.2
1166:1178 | -0.4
